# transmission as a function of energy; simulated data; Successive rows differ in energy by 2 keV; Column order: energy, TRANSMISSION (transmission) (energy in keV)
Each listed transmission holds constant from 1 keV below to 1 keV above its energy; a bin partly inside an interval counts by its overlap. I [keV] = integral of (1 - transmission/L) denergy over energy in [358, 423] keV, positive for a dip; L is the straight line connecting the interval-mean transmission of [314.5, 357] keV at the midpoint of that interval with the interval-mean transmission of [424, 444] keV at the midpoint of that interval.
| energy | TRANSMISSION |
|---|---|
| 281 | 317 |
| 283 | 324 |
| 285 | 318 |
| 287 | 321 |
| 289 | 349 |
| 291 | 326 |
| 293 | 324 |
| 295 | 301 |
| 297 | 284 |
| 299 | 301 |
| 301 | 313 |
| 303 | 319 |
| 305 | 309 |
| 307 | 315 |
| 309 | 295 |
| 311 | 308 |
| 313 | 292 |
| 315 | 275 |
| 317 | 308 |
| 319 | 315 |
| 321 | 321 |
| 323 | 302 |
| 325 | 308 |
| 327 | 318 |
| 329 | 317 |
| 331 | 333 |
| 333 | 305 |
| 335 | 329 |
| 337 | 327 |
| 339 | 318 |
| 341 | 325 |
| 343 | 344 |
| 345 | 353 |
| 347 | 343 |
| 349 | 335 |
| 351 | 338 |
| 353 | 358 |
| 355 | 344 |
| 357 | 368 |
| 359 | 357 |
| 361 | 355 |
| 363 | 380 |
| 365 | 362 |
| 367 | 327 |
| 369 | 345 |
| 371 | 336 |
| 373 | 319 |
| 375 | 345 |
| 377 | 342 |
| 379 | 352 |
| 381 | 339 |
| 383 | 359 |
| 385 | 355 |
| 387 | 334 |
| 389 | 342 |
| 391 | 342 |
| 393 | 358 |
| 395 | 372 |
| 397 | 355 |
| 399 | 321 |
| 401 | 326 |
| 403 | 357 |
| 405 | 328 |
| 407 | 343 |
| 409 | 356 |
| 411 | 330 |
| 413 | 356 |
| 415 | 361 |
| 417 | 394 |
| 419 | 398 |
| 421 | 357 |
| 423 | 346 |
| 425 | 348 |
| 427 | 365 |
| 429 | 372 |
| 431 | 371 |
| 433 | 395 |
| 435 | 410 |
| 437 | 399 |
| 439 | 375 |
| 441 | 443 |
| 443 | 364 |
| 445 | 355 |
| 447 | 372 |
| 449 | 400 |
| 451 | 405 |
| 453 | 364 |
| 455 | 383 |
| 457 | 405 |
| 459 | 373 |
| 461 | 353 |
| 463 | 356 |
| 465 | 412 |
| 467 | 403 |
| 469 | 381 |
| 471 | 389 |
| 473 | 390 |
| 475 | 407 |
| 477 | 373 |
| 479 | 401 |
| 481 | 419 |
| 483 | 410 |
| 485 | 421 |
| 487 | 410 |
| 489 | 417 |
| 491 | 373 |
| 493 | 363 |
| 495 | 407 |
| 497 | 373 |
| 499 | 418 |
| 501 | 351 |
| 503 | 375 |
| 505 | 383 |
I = 1.50 keV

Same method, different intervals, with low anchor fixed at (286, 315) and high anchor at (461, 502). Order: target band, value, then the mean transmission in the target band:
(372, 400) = 0.30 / 345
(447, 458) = -0.30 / 390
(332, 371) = -1.08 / 343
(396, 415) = 0.83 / 342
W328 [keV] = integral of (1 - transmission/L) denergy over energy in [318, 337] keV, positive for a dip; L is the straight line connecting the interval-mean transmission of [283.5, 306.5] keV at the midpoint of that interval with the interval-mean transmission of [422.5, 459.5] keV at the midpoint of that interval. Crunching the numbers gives 0.8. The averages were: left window 315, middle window 317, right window 382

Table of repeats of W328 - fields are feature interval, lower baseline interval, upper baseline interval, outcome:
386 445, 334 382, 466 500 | 0.94 keV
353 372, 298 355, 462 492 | -0.85 keV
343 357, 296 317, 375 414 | -1.02 keV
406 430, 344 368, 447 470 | 0.71 keV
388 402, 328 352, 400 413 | -0.24 keV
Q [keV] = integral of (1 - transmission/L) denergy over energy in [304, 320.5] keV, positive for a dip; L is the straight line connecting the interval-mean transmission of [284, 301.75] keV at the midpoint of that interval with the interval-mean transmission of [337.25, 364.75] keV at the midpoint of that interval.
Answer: 1.2 keV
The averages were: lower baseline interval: 315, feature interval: 303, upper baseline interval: 347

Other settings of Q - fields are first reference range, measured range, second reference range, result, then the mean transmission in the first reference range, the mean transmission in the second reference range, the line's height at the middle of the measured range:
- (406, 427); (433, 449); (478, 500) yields -0.69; 359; 401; 373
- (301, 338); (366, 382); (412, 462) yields 0.20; 311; 379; 342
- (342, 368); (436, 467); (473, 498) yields 0.07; 351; 398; 385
